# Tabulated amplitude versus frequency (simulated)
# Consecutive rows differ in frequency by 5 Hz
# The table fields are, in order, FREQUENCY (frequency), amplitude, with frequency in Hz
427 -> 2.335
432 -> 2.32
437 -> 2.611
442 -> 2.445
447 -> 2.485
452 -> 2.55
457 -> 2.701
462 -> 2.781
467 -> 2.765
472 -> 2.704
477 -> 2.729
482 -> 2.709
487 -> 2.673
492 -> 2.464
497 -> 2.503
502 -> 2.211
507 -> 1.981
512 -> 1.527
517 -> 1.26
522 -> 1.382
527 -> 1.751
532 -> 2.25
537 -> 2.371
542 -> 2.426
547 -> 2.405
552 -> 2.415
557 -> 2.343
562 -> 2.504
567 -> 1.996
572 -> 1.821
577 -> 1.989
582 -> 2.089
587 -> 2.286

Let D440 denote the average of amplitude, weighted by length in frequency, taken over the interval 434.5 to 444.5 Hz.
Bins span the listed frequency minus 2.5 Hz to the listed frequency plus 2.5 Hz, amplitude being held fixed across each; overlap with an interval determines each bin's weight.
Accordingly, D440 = 2.53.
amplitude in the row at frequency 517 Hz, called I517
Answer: 1.26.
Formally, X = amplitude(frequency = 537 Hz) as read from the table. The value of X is 2.371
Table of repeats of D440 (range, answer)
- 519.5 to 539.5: 1.94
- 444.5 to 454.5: 2.52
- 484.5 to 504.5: 2.46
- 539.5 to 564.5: 2.42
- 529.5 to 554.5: 2.37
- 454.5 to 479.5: 2.74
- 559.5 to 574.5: 2.11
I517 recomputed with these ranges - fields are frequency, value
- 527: 1.751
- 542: 2.426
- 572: 1.821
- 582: 2.089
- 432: 2.32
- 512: 1.527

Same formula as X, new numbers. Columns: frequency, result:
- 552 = 2.415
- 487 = 2.673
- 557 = 2.343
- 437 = 2.611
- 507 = 1.981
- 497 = 2.503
